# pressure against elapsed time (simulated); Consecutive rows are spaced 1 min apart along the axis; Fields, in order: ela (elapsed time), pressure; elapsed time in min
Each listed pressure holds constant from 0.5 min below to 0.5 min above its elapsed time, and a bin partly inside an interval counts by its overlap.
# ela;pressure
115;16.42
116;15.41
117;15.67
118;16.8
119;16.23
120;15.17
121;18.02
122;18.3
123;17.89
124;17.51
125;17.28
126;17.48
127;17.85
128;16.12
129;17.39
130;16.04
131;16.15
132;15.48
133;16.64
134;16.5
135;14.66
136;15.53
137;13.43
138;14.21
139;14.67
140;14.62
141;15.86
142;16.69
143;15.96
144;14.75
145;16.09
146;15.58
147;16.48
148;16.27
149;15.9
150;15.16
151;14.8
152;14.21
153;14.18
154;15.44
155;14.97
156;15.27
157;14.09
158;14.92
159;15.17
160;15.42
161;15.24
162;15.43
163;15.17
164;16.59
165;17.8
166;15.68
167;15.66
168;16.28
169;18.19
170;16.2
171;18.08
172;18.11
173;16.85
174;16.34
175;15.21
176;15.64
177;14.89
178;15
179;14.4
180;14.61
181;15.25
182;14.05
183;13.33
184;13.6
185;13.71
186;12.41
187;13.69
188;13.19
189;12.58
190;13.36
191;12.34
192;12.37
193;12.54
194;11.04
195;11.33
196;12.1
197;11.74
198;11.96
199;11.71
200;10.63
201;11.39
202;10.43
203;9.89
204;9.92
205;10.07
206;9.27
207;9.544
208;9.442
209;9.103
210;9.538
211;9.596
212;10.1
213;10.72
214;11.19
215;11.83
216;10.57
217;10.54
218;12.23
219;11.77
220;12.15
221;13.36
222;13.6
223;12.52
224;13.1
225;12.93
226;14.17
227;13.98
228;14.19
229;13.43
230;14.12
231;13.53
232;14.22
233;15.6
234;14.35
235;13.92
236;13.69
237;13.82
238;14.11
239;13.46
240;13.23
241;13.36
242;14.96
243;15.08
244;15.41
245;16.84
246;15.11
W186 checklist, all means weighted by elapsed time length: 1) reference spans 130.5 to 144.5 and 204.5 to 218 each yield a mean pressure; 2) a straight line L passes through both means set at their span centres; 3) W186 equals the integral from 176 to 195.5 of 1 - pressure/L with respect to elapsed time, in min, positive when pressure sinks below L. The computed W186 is -2.3 min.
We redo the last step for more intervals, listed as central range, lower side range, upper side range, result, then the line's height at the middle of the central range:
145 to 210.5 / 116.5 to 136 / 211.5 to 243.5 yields 4.62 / 14.9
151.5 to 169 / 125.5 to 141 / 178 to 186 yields -0.75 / 14.8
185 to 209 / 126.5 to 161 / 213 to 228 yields 3.51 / 13.4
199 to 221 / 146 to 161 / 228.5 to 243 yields 5.84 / 14.4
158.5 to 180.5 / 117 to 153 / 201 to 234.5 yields -2.66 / 14.3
